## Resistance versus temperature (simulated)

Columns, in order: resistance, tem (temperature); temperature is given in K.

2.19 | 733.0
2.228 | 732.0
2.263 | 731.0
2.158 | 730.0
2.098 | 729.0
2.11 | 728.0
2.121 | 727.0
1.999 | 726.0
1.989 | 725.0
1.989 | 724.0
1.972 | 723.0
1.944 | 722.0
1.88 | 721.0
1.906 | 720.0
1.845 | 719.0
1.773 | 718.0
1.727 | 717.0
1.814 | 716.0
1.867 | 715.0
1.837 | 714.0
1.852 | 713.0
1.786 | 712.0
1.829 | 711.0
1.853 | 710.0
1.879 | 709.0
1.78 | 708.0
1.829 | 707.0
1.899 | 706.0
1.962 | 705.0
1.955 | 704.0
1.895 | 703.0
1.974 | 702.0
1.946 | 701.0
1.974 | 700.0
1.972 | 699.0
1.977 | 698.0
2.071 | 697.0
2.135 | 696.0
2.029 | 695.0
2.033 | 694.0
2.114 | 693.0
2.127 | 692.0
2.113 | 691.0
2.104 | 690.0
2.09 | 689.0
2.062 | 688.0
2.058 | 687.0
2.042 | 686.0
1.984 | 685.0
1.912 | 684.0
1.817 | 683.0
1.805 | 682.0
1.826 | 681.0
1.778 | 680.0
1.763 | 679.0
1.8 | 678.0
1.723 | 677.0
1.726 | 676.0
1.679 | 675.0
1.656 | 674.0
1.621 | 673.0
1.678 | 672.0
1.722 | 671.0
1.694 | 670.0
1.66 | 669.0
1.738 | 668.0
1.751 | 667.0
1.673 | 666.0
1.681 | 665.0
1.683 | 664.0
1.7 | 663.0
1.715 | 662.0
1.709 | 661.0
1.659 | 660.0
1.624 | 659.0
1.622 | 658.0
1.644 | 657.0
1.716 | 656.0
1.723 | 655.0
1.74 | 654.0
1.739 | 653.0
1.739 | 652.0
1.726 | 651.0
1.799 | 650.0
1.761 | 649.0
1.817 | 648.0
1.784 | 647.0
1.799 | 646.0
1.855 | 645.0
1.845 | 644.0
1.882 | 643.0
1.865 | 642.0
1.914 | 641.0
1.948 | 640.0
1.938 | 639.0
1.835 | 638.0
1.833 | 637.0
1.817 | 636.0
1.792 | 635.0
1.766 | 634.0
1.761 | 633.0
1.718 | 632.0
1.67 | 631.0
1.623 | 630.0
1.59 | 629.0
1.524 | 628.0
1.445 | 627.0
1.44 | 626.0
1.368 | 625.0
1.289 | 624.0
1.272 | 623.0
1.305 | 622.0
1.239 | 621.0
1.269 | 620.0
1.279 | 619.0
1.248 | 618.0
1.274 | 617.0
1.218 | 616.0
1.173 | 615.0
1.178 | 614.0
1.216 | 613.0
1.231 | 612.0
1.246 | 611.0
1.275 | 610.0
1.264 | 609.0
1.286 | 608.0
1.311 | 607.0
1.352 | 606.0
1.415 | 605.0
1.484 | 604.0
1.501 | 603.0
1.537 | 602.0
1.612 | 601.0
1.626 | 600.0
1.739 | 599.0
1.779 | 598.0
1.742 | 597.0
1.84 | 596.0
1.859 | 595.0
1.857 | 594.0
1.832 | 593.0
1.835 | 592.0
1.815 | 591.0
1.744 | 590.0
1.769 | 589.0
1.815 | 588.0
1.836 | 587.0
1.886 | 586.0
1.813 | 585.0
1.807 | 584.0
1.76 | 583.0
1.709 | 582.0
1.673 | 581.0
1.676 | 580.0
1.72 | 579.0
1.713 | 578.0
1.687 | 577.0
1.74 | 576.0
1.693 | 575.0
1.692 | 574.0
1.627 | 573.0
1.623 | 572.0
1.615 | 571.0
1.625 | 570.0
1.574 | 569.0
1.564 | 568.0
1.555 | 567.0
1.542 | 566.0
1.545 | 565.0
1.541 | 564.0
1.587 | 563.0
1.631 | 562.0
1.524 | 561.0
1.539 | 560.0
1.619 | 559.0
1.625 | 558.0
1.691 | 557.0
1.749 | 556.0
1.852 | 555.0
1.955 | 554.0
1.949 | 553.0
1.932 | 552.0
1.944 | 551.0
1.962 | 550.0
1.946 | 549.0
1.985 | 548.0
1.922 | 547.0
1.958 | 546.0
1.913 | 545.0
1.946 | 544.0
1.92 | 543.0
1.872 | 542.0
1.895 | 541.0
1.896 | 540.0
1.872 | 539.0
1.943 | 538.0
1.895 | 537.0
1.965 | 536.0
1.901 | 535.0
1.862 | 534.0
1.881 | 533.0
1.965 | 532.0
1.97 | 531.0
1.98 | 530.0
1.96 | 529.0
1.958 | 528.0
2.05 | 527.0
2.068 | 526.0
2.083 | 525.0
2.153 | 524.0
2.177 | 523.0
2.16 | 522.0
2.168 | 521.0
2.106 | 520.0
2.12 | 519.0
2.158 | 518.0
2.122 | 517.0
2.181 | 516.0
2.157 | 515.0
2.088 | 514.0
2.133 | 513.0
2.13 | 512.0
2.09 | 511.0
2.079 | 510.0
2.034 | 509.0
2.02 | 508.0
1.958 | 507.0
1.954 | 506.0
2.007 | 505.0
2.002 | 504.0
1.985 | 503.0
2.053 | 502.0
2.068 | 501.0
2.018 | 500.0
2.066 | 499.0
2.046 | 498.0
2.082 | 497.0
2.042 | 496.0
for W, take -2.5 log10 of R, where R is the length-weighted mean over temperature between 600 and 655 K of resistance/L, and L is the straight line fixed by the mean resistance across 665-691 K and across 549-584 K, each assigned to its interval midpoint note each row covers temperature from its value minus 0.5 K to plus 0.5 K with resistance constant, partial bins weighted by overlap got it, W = 0.14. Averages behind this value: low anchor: 1.69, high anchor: 1.82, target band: 1.55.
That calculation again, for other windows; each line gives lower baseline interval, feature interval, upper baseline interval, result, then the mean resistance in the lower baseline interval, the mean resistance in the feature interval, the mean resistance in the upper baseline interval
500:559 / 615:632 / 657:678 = 0.28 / 1.99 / 1.38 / 1.69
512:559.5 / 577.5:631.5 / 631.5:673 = 0.20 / 1.97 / 1.54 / 1.76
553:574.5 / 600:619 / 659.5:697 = 0.28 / 1.64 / 1.33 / 1.84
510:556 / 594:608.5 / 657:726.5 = 0.22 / 2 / 1.59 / 1.86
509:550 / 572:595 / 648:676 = 0.08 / 2.02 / 1.76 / 1.7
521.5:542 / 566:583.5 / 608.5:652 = 0.09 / 1.98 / 1.66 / 1.56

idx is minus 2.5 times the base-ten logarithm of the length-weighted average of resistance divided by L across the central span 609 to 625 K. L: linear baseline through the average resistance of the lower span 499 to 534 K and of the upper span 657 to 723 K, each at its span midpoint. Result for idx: 0.474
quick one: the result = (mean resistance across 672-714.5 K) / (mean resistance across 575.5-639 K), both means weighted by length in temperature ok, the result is 1.21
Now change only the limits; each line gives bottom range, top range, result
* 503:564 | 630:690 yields 0.91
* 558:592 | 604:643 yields 0.89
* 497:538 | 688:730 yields 0.96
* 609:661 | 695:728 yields 1.21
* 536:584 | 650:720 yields 1.05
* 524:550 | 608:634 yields 0.70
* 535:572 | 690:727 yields 1.09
